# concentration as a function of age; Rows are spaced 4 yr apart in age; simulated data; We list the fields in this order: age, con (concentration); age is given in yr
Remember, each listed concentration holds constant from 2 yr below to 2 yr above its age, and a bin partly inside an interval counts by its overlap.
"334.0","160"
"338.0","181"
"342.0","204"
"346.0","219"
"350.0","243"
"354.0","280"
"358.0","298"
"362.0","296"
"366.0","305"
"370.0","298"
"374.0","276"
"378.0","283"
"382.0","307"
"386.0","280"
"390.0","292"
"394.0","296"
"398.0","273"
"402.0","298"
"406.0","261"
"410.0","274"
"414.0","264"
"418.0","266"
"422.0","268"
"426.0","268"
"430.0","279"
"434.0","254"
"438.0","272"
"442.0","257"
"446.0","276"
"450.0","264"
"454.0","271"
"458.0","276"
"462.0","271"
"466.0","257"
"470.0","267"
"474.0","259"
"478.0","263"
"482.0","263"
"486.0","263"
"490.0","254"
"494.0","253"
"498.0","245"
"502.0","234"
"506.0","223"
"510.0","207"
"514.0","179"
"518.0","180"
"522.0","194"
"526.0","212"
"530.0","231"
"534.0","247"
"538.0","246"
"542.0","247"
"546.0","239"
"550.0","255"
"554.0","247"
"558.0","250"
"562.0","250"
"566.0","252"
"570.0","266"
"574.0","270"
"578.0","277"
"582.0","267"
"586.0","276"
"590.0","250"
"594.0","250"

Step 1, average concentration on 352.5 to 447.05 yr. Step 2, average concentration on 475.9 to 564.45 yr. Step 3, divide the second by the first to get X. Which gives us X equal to 0.84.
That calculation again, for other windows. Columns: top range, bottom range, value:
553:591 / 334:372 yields 1.03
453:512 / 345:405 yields 0.89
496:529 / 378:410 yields 0.73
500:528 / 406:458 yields 0.76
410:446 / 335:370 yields 1.05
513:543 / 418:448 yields 0.81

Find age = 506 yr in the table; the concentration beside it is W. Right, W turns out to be 223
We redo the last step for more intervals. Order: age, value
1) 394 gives 296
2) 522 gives 194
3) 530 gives 231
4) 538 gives 246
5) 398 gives 273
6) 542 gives 247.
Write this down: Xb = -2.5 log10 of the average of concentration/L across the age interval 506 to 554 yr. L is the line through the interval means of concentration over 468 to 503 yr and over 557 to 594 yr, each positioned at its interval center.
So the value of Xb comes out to 0.164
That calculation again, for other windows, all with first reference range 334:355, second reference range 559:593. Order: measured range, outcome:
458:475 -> -0.10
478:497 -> -0.06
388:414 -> -0.23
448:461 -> -0.14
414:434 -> -0.15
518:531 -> 0.22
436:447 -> -0.14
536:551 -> 0.04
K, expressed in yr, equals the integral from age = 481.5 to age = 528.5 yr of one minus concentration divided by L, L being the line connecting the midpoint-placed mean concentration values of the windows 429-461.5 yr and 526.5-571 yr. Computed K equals 5.8 yr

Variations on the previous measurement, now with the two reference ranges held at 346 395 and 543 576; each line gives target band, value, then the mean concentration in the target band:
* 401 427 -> 0.7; 270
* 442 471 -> 0.3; 268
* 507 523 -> 4.2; 192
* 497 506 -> 1.0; 235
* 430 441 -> 0.3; 265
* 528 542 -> 0.8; 242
